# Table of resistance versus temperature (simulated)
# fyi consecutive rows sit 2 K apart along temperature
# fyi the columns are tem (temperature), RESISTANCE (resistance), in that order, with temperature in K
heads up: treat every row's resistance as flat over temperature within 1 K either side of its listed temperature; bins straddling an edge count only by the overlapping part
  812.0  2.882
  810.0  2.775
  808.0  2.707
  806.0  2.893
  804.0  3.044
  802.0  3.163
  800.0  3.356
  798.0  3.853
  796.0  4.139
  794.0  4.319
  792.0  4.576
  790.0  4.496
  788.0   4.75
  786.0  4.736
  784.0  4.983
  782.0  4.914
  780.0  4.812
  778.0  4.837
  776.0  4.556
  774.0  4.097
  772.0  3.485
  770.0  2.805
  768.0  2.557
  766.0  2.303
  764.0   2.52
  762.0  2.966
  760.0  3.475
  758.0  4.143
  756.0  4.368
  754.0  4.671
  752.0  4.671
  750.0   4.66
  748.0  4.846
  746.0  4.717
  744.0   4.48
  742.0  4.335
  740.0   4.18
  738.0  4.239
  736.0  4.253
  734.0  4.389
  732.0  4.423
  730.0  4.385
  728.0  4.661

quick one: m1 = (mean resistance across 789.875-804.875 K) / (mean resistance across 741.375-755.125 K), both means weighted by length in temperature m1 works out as 0.83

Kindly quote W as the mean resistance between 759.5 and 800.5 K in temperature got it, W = 3.94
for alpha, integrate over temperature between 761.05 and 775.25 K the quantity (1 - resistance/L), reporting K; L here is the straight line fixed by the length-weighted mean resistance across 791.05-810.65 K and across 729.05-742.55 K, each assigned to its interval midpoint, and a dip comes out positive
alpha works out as 3.3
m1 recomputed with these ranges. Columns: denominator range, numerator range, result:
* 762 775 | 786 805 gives 1.35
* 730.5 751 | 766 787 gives 0.92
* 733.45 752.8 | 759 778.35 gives 0.74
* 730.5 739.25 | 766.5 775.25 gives 0.74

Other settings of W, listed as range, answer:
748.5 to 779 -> 3.76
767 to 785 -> 4.12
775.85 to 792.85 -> 4.75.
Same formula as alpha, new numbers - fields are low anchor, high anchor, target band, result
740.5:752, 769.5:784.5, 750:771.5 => 4.7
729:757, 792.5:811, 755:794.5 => -1.3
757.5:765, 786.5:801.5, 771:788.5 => -3.7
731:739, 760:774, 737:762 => -4.5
